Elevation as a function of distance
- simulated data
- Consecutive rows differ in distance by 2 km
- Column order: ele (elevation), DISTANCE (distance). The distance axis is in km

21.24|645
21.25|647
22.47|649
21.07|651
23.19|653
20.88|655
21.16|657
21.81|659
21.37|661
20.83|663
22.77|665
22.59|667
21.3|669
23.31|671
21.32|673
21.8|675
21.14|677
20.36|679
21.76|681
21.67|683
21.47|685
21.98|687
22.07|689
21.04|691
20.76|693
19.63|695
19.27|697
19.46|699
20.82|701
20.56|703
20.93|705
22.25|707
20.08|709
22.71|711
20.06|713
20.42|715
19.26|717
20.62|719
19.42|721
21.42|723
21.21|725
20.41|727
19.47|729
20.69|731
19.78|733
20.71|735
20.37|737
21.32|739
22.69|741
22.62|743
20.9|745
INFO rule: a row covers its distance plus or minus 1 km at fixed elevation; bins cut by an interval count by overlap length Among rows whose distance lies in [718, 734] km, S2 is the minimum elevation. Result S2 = 19.42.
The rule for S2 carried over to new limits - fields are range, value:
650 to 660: 20.88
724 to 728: 20.41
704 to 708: 20.93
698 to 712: 19.46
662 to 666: 20.83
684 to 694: 20.76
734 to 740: 20.37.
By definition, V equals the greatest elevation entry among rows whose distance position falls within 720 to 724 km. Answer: 21.42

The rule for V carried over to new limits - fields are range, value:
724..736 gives 21.21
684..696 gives 22.07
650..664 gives 23.19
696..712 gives 22.71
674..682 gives 21.8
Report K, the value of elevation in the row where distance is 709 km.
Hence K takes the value 20.08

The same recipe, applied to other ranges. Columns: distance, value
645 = 21.24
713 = 20.06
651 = 21.07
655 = 20.88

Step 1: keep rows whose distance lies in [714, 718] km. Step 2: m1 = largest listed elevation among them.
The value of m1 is 20.42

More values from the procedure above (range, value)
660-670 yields 22.77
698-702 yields 20.82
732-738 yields 20.71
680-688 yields 21.98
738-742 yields 22.69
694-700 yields 19.63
